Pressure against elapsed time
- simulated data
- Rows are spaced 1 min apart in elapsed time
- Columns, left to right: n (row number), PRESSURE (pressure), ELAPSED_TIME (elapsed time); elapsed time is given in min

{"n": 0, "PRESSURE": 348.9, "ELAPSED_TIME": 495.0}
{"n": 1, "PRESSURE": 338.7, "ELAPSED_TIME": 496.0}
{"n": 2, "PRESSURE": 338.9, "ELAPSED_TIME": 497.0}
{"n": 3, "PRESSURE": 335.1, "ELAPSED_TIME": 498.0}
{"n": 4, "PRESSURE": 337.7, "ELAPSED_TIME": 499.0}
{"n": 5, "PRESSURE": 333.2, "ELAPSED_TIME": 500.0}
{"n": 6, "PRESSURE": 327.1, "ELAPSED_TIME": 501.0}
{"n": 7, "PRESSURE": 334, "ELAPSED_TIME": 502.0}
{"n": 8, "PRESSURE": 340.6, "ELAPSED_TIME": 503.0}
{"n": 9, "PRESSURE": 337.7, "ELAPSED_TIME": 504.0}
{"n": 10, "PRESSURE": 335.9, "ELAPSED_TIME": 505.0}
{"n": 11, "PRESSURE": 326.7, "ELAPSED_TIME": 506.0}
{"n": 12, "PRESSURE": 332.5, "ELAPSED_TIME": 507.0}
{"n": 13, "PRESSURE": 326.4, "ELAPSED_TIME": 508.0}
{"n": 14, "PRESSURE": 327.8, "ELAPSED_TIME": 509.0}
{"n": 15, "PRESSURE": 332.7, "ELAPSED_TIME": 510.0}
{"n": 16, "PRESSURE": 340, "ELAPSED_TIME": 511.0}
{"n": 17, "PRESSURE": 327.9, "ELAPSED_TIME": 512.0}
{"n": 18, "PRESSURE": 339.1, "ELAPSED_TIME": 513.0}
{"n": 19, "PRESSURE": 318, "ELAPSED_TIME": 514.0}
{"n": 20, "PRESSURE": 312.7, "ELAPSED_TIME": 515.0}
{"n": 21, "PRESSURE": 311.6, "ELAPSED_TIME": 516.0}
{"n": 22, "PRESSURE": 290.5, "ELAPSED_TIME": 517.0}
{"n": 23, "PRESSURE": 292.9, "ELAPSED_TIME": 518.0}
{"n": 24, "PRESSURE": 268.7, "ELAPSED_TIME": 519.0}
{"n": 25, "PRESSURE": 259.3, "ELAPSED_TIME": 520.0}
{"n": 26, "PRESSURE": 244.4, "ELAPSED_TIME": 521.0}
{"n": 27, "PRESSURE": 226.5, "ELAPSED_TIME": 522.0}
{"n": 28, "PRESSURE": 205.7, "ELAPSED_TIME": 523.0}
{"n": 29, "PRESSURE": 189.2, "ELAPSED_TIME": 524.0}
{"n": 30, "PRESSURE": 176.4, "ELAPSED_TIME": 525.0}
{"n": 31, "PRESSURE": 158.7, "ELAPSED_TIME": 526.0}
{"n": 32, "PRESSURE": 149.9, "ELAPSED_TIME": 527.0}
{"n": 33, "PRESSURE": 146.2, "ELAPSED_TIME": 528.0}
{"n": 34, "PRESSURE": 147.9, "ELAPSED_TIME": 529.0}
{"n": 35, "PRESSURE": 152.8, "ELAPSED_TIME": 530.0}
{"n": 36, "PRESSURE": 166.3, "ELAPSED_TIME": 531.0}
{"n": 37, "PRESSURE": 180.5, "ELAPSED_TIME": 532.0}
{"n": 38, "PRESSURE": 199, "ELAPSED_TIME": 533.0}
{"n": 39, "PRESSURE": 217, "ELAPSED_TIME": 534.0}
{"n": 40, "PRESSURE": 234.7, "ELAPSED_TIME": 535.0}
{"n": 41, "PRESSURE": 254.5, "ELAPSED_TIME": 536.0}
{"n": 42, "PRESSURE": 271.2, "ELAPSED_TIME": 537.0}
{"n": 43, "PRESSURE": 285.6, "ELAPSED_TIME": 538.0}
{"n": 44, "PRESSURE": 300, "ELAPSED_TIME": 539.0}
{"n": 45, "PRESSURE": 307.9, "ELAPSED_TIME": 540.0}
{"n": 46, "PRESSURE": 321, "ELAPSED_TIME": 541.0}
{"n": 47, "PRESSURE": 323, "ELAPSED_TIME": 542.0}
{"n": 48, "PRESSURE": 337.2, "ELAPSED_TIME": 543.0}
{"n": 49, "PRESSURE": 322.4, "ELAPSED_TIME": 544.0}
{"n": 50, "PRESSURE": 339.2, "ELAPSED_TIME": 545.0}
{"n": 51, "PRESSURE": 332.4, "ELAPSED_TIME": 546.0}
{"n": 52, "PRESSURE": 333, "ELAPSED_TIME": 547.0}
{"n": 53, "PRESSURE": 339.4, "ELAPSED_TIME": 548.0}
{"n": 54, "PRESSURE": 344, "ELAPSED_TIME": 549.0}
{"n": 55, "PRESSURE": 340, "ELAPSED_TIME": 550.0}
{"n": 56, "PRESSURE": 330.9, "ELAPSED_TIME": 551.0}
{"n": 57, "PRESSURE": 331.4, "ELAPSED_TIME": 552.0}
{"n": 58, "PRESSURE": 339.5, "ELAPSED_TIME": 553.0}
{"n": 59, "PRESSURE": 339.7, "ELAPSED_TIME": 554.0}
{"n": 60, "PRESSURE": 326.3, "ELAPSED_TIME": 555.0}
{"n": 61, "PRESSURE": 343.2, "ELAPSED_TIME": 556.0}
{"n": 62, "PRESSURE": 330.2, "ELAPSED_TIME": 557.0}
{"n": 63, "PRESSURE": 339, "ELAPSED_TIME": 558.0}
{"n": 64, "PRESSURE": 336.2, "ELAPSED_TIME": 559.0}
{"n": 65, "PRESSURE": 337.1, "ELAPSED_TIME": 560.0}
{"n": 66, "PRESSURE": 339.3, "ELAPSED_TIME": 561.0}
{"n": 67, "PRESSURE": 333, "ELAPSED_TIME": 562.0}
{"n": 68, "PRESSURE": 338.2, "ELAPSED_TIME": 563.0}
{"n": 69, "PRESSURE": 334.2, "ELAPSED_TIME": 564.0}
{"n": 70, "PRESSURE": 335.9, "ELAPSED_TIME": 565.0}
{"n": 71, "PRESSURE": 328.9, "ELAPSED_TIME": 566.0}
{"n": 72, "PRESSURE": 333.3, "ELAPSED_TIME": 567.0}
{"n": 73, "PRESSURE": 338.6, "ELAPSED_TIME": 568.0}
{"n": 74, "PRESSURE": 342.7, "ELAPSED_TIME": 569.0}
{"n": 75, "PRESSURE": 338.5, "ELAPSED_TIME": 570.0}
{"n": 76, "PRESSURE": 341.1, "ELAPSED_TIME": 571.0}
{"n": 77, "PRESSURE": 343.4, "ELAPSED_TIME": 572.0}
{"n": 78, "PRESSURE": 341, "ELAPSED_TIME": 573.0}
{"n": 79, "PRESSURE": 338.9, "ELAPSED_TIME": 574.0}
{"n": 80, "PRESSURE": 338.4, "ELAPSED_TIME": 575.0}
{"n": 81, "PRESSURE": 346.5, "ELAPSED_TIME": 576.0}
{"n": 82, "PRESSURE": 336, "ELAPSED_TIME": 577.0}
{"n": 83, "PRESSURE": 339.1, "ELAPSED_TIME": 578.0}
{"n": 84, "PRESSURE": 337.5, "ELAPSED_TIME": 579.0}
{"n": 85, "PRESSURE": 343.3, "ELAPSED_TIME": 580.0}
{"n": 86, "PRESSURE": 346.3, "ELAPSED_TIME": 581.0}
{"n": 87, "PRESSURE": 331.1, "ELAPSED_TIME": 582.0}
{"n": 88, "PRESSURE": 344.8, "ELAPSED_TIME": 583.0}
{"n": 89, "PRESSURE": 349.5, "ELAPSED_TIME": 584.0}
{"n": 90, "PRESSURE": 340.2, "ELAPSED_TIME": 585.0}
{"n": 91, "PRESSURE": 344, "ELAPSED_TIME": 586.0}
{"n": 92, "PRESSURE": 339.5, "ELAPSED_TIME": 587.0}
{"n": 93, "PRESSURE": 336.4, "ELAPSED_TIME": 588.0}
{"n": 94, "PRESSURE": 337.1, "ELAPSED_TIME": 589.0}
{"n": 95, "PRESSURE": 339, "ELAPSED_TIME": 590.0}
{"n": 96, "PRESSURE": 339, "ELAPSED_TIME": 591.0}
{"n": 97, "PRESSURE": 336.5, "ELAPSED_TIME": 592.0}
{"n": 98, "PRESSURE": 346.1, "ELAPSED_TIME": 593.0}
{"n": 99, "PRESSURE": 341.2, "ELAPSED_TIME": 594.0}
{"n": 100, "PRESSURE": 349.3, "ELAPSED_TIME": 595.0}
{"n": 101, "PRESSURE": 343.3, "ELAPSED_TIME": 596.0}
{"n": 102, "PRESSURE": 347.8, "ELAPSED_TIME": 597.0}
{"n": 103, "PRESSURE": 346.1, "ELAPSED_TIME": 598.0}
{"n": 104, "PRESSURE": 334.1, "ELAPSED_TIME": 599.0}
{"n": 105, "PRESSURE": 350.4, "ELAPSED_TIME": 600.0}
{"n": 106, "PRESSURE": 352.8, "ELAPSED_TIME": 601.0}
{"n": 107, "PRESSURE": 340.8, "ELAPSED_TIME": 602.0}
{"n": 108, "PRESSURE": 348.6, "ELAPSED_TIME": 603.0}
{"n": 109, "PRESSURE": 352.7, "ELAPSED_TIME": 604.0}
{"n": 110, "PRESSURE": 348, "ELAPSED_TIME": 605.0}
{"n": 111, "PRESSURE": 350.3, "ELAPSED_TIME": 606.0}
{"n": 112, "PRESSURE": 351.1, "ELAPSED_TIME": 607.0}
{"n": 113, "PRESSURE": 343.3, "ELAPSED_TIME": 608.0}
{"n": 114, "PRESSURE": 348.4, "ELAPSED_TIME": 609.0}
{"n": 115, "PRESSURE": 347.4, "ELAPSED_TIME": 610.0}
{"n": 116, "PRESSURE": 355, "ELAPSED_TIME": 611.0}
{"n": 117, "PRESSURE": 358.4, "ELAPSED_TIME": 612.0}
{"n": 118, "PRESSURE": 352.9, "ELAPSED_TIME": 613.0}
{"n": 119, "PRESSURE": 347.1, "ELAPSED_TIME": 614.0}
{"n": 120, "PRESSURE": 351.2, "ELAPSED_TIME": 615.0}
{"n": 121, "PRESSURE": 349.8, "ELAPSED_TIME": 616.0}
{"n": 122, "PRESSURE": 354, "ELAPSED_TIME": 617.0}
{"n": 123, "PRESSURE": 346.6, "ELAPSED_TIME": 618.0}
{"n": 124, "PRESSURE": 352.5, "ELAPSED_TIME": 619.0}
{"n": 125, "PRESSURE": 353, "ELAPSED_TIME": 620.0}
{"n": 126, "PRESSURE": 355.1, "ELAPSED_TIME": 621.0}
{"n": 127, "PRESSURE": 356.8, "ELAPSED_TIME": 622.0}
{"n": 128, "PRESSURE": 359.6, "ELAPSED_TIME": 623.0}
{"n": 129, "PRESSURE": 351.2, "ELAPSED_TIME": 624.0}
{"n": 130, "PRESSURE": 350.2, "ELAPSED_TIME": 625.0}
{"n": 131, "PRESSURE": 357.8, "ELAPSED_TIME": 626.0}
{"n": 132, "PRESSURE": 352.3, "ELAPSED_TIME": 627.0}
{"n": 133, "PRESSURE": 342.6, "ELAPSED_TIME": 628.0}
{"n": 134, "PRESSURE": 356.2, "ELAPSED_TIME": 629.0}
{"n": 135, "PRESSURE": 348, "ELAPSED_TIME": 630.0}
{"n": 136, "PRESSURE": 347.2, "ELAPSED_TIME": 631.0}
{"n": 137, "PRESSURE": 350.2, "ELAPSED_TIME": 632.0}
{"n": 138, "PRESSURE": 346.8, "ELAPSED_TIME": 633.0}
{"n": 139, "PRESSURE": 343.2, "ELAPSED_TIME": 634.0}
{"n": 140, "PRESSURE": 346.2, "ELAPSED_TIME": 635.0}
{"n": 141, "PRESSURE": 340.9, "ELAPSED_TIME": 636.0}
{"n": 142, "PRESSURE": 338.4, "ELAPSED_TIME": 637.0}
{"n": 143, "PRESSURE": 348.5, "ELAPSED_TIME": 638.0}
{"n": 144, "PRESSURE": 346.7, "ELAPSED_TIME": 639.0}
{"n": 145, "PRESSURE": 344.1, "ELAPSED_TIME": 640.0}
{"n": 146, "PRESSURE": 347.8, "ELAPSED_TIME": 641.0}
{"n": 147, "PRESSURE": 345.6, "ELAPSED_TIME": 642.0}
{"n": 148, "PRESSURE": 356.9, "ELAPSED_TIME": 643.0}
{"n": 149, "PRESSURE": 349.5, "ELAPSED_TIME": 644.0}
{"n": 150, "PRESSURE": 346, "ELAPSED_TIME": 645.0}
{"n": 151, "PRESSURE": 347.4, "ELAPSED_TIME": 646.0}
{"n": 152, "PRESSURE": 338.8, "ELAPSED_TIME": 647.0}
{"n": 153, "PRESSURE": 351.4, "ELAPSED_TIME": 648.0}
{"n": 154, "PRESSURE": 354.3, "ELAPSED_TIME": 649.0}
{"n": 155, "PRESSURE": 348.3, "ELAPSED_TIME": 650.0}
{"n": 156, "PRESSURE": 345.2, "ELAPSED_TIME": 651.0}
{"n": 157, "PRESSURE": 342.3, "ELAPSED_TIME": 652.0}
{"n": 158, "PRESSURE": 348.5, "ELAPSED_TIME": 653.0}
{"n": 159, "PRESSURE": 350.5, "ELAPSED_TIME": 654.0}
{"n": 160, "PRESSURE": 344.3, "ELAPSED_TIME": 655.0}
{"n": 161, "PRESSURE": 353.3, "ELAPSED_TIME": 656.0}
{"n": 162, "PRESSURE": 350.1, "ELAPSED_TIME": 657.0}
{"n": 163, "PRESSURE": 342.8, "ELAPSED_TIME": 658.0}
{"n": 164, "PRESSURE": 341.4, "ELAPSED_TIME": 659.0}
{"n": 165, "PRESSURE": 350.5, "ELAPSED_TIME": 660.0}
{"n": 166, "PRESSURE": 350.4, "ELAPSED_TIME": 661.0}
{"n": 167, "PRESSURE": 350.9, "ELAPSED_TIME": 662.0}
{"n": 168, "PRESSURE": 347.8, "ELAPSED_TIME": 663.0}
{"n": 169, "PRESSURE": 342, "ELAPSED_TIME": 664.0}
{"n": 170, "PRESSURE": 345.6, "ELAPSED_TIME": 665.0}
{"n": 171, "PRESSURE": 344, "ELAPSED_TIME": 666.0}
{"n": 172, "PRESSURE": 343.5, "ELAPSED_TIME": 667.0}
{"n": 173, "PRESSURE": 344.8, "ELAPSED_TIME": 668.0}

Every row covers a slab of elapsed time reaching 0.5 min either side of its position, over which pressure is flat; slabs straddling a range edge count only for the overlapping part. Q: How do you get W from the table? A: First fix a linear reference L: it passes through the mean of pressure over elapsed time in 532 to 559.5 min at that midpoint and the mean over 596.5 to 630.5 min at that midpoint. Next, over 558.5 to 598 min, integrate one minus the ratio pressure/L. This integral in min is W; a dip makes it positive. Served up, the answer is -1.3 min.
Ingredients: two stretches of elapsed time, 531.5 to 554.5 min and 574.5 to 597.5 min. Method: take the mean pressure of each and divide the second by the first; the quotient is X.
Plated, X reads 1.1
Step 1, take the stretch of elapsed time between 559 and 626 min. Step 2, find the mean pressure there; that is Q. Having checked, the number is 344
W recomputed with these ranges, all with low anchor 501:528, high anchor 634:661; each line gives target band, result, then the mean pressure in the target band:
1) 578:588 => -0.8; 341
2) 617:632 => -0.7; 352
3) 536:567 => -2.7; 328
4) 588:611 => -1.5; 345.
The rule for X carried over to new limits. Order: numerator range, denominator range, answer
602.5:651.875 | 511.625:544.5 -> 1.40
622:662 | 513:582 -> 1.18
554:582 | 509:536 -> 1.41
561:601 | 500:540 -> 1.28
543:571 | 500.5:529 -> 1.20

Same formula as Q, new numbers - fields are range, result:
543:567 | 335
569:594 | 341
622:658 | 348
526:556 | 275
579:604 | 343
